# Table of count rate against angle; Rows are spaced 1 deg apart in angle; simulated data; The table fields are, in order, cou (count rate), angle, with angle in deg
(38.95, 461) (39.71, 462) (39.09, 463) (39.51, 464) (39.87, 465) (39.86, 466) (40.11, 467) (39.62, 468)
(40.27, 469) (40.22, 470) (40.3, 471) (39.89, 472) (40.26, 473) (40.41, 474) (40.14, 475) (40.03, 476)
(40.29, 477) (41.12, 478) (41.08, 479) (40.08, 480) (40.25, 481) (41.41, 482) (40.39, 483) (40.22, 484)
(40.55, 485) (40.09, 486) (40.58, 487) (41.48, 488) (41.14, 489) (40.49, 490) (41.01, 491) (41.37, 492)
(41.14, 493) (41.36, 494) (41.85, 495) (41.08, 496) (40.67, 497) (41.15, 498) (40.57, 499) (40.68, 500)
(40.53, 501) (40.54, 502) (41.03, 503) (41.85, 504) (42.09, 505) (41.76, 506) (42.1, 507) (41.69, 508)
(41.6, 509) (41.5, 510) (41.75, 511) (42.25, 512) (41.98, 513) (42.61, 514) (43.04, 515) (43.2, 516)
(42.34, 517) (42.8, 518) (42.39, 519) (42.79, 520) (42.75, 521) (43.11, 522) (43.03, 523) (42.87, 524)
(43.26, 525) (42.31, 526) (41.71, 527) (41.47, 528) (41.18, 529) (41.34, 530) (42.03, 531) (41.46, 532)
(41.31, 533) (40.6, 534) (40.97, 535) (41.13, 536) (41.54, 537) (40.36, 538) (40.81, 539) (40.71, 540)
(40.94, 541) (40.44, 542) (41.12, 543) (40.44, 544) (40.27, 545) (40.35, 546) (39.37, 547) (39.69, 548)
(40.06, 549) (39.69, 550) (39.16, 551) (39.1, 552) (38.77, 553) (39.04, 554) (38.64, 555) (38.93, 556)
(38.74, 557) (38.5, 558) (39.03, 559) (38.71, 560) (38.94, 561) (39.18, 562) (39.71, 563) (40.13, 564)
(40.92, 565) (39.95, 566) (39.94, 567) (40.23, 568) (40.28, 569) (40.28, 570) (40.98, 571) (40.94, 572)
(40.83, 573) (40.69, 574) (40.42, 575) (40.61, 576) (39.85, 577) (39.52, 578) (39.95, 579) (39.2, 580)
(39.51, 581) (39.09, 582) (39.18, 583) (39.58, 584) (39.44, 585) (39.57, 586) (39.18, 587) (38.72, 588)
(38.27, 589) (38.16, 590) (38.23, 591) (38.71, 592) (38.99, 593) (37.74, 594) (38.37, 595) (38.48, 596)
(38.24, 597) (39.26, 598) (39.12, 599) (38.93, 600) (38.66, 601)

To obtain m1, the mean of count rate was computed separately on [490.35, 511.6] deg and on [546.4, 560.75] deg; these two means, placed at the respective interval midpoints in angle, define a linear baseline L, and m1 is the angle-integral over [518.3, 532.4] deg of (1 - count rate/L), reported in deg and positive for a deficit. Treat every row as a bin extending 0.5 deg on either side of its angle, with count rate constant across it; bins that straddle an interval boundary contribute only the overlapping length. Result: -0.7 deg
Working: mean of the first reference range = 41.3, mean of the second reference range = 39.1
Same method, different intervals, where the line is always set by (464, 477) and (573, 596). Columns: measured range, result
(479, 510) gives -0.9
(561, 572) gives -0.2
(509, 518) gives -0.6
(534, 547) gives -0.4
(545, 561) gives 0.1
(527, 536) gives -0.4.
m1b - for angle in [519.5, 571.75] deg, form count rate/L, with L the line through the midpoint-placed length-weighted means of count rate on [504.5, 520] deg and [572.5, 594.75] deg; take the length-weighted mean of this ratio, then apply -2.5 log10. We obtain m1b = 0.01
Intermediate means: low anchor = 42.2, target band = 40.5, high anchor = 39.3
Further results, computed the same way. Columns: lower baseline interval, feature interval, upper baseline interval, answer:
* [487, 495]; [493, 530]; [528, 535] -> -0.02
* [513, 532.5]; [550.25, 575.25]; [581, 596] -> 0.01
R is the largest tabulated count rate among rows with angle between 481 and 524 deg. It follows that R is 43.2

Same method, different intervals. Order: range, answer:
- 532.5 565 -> 41.54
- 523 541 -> 43.26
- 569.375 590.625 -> 40.98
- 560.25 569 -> 40.92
